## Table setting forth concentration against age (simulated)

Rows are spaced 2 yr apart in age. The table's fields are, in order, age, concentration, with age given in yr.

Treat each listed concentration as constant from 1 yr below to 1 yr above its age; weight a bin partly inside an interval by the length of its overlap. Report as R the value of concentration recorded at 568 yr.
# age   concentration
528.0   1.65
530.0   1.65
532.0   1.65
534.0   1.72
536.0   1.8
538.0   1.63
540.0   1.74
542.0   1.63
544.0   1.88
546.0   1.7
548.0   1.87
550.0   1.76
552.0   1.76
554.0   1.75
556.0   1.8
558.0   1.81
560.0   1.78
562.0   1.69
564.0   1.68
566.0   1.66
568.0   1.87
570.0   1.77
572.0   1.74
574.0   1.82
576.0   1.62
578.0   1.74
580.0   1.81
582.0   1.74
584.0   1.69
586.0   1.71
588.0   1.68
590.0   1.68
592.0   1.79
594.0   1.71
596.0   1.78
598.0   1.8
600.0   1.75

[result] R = 1.87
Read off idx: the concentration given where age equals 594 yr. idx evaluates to 1.71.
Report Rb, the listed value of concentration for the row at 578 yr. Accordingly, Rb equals 1.74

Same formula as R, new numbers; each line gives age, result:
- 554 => 1.75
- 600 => 1.75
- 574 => 1.82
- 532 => 1.65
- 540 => 1.74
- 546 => 1.7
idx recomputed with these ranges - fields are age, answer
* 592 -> 1.79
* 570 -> 1.77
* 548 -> 1.87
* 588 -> 1.68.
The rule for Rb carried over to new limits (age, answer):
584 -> 1.69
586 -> 1.71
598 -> 1.8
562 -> 1.69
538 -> 1.63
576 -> 1.62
